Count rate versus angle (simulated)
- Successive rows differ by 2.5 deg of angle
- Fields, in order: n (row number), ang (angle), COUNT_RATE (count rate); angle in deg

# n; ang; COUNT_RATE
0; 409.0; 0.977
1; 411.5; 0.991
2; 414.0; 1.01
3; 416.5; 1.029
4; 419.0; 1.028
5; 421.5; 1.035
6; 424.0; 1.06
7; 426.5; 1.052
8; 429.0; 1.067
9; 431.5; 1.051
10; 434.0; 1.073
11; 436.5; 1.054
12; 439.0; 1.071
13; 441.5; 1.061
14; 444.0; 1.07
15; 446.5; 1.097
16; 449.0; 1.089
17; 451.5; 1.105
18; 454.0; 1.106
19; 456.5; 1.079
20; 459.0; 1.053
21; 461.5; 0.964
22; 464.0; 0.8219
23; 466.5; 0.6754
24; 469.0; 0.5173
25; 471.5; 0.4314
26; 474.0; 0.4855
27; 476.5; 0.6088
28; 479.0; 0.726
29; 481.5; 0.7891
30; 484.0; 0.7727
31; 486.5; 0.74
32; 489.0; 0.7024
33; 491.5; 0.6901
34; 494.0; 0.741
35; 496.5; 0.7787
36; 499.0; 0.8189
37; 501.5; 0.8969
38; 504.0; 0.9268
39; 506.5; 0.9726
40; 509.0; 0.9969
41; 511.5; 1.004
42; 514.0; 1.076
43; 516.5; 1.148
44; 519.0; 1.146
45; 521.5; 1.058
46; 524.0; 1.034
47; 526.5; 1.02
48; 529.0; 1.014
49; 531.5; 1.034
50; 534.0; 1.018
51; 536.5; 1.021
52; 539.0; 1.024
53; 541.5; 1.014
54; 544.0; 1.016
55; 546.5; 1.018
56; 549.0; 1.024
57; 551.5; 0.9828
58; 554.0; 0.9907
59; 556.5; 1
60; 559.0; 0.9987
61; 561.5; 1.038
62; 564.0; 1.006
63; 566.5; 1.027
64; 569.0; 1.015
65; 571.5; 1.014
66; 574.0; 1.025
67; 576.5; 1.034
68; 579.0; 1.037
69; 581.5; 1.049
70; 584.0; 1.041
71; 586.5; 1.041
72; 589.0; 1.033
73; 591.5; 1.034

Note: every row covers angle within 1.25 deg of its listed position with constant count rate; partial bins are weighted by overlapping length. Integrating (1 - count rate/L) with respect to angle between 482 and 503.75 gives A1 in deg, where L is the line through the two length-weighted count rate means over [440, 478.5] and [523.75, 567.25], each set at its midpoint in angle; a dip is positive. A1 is 3.62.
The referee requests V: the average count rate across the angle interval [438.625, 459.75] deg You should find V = 1.08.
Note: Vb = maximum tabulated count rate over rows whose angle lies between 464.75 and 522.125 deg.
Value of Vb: 1.148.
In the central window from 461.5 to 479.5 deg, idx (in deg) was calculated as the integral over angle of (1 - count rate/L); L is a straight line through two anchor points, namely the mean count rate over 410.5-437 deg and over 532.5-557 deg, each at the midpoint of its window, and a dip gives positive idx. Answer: 7.0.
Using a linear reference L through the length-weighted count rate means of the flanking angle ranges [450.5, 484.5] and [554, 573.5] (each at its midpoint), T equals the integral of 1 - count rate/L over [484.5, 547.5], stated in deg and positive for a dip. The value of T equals -3.3 deg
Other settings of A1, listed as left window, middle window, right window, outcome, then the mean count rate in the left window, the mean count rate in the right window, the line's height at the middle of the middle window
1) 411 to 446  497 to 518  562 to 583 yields 1.25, 1.05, 1.03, 1.04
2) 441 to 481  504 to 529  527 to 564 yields -2.09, 0.863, 1.01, 0.962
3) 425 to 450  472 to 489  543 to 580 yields 6.04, 1.07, 1.01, 1.05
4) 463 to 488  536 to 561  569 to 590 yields -2.44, 0.656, 1.03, 0.921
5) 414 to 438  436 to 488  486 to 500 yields 1.41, 1.05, 0.744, 0.885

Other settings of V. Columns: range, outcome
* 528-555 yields 1.01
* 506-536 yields 1.04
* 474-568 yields 0.937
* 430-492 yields 0.876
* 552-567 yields 1.01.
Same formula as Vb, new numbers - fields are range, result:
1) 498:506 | 0.9268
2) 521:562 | 1.058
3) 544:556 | 1.024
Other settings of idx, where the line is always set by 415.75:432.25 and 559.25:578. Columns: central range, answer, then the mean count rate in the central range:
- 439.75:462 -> -0.67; 1.07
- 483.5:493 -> 2.87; 0.723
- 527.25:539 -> 0.07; 1.02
